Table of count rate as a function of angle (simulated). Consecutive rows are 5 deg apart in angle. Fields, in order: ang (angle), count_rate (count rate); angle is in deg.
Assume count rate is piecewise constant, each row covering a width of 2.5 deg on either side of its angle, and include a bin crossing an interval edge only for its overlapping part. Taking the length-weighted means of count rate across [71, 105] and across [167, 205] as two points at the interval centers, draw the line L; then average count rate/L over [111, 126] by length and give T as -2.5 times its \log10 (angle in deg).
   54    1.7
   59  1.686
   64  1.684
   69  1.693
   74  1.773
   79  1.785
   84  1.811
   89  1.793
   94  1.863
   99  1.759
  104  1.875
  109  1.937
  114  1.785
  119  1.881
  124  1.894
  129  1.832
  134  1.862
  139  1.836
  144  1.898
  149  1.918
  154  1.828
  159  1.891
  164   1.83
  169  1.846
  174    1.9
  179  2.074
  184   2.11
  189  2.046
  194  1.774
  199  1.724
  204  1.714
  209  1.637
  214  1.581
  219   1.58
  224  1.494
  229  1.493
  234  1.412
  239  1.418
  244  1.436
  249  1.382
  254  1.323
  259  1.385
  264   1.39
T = -0.01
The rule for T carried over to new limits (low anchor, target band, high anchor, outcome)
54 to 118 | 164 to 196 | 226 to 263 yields -0.24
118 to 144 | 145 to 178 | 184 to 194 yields 0.03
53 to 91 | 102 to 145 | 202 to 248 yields -0.12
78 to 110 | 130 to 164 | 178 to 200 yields 0.02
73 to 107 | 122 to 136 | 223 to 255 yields -0.09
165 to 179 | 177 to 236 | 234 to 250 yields -0.03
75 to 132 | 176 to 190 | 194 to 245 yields -0.25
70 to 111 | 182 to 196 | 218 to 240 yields -0.25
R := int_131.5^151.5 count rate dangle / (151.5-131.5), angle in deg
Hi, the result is 1.88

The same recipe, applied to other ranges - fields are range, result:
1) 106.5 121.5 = 1.87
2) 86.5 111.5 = 1.85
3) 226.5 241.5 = 1.44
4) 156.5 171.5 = 1.86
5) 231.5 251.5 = 1.41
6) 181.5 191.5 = 2.08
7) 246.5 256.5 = 1.35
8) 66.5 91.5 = 1.77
